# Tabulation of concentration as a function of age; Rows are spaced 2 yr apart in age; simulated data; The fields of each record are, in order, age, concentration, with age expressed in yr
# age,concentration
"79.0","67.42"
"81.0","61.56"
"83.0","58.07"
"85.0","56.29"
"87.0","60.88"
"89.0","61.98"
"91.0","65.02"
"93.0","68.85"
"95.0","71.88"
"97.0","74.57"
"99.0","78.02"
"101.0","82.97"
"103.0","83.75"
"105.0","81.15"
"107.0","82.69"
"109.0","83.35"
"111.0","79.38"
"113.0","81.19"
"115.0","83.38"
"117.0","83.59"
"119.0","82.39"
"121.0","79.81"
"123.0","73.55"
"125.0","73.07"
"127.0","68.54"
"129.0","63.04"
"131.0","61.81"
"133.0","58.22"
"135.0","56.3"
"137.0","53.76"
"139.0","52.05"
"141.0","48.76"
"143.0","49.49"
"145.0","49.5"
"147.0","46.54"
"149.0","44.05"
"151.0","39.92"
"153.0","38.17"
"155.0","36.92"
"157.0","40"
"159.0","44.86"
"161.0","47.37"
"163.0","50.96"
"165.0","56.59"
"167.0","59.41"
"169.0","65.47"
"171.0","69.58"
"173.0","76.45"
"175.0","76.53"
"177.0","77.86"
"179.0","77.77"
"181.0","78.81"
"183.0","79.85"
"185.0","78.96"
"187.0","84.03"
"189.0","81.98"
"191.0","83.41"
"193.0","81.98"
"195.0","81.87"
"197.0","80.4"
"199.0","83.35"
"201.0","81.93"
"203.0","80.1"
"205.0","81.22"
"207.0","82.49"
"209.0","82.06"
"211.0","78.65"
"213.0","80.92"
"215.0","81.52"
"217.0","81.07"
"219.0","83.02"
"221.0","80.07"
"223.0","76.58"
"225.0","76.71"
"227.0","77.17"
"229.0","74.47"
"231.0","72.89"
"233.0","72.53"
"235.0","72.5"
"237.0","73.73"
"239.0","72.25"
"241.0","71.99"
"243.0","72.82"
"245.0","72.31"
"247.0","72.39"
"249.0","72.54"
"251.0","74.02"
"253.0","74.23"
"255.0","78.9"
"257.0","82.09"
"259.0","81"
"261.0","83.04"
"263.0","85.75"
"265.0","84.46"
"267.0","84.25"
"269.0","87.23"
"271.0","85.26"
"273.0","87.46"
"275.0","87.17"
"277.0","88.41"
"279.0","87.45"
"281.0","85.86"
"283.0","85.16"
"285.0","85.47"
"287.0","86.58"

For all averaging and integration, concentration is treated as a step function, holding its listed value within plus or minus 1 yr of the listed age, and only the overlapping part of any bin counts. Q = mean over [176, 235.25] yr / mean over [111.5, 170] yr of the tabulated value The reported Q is 1.36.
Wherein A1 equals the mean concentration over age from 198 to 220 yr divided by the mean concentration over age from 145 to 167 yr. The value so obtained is 1.79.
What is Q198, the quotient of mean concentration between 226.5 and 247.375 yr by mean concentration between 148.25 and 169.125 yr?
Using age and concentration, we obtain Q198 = 1.56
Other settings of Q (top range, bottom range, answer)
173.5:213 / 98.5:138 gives 1.08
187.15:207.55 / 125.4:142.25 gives 1.41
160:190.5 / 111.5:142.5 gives 1.05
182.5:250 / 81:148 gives 1.15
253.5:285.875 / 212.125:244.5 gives 1.11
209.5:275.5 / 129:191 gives 1.31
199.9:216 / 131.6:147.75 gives 1.56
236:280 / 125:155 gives 1.53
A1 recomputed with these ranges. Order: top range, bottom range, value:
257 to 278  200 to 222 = 1.05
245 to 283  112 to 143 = 1.22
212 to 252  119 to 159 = 1.38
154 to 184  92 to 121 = 0.78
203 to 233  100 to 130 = 1.00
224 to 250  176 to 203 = 0.91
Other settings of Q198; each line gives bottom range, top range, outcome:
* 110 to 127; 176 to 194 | 1.02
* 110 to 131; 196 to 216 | 1.07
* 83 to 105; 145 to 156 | 0.60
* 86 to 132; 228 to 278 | 1.05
